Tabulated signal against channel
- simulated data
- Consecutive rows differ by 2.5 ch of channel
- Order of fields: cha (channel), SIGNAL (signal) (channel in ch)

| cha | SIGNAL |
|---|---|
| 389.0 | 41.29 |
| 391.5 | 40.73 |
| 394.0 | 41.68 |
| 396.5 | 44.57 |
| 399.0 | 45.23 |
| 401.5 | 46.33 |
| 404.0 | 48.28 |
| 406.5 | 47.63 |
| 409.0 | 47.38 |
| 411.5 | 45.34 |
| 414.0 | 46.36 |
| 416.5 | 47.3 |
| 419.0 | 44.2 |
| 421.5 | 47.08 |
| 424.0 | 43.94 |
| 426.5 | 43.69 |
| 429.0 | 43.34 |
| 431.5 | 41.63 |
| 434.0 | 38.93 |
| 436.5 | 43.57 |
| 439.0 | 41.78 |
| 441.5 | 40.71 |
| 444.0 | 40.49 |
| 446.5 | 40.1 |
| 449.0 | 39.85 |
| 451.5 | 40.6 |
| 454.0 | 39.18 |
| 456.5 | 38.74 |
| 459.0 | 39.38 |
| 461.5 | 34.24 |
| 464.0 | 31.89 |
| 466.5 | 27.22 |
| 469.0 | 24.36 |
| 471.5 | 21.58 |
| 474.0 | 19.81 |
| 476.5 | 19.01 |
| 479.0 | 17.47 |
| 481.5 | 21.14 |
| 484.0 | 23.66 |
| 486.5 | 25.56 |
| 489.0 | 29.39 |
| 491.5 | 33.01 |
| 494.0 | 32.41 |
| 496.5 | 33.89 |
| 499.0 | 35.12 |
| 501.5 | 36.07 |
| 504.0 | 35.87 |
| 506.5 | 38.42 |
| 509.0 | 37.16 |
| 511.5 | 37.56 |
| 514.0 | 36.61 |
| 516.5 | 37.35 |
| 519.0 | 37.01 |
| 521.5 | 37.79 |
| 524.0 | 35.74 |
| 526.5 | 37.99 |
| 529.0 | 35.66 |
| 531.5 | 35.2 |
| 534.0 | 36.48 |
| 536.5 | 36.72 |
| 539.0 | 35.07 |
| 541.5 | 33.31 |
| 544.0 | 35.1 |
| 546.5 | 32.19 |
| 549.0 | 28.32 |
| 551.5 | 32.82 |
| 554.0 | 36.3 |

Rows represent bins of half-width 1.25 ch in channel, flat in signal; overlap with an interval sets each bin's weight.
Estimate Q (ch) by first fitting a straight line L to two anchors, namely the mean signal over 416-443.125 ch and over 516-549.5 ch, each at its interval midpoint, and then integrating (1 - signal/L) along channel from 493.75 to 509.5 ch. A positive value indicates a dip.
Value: 0.8 ch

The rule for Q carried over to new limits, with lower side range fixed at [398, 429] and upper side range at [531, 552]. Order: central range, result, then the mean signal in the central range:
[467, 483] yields 7.7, 20.9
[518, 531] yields -0.5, 36.7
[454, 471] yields 3.6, 32.6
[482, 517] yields 4.0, 33.4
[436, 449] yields 0.7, 41.1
